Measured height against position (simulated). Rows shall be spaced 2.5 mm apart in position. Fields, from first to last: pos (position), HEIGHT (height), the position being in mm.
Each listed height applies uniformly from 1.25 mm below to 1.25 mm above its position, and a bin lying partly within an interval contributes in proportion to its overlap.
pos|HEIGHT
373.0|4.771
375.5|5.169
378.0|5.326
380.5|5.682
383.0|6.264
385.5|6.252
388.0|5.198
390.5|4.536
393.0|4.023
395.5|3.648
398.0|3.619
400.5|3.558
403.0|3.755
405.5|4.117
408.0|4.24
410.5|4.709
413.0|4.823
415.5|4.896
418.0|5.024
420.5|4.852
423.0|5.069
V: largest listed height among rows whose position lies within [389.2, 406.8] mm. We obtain 4.536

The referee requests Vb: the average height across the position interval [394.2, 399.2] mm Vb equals 3.64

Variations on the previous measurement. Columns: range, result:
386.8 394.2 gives 4.59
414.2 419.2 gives 4.96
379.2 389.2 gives 5.85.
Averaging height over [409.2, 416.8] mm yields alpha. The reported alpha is 4.81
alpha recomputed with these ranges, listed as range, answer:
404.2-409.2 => 4.17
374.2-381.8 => 5.39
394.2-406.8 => 3.74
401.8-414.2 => 4.33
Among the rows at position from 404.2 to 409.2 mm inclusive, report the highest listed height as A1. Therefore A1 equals 4.24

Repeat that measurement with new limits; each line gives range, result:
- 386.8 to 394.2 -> 5.198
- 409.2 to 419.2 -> 5.024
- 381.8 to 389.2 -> 6.264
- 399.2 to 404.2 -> 3.755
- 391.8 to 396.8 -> 4.023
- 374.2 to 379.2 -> 5.326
